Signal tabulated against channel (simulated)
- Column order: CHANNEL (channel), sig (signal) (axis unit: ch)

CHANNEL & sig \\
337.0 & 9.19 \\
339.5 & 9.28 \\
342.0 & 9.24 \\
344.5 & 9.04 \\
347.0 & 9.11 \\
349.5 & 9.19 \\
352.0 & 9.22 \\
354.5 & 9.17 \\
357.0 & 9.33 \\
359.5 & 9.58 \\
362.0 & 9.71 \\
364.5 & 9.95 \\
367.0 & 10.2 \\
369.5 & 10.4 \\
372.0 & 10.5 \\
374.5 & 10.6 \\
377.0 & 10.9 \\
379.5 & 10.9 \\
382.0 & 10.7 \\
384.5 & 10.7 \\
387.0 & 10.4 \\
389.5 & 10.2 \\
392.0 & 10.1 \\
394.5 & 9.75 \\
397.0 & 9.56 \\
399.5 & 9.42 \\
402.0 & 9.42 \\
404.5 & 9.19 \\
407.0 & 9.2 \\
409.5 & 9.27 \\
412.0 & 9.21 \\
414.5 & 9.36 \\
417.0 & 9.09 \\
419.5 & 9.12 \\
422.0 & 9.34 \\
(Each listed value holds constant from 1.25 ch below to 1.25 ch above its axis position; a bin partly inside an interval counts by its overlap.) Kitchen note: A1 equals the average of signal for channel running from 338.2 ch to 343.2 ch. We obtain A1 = 9.26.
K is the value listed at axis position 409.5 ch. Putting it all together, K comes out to 9.27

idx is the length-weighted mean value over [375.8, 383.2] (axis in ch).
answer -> 10.8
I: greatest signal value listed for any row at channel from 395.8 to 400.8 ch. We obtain 9.56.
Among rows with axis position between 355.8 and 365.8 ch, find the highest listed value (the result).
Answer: 9.95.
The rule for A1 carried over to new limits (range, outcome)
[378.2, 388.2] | 10.7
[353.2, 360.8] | 9.36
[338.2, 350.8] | 9.17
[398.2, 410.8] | 9.3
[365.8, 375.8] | 10.4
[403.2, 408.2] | 9.2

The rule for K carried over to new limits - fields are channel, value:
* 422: 9.34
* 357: 9.33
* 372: 10.5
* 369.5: 10.4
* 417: 9.09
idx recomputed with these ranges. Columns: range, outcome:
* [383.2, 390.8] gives 10.4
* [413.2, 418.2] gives 9.23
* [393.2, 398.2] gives 9.66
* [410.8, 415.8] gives 9.28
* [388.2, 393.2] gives 10.2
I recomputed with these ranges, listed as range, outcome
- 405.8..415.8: 9.36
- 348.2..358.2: 9.33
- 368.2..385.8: 10.9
